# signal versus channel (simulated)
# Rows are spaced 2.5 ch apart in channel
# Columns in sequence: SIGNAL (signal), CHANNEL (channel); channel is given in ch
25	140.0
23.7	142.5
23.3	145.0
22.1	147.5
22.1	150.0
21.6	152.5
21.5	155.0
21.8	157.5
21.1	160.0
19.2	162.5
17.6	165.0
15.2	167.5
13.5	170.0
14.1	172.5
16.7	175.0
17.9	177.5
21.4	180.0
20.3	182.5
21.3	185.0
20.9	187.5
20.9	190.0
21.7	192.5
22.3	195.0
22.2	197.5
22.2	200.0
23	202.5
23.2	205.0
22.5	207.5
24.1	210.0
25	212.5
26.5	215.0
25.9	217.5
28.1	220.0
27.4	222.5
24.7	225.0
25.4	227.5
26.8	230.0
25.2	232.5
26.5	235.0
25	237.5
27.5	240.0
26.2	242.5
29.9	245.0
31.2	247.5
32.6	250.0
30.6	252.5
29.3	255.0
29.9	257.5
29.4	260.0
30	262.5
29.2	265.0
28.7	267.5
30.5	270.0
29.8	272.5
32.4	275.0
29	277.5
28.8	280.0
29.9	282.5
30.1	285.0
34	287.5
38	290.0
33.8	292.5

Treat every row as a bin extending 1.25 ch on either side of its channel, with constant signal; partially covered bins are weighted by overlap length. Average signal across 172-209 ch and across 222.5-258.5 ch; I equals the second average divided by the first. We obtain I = 1.34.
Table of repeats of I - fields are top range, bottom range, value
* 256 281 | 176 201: 1.41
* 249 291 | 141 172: 1.52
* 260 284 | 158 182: 1.69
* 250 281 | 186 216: 1.31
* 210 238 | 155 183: 1.43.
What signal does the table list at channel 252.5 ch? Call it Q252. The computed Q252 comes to 30.6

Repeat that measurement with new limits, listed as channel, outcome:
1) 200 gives 22.2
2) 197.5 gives 22.2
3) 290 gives 38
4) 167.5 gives 15.2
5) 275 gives 32.4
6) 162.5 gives 19.2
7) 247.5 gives 31.2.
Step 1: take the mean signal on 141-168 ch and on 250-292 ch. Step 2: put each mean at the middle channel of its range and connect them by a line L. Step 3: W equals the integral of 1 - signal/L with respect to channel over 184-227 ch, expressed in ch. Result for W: 2.77 ch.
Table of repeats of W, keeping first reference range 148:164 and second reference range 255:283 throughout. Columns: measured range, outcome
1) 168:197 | 5.1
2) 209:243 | 0.6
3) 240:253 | -0.8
